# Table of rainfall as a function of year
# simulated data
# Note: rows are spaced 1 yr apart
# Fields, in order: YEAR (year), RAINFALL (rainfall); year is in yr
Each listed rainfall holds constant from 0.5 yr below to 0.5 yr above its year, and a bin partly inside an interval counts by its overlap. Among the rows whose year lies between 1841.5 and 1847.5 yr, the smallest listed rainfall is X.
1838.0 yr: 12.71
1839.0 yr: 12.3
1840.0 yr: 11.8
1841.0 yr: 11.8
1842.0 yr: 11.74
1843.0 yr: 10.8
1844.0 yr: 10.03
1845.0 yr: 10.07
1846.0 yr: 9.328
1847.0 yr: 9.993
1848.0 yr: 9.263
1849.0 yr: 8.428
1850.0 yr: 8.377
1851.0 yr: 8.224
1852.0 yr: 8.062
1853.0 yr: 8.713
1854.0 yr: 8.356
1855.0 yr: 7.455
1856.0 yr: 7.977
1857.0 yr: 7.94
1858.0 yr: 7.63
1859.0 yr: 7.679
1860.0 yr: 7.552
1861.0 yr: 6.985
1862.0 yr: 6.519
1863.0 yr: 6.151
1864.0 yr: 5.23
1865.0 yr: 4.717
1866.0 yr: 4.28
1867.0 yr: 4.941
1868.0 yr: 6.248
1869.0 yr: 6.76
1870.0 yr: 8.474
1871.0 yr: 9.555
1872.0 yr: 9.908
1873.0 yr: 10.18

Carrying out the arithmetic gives 9.328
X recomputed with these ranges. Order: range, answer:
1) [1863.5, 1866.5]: 4.28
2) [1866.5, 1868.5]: 4.941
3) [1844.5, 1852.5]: 8.062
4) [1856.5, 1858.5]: 7.63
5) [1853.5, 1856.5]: 7.455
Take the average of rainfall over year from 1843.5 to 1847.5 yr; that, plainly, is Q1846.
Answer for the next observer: 9.86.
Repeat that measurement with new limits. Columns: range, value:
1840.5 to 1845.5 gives 10.9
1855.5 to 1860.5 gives 7.76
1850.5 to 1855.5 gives 8.16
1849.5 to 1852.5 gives 8.22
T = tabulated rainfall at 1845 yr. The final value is 10.07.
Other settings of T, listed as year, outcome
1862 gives 6.519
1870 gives 8.474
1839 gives 12.3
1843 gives 10.8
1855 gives 7.455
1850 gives 8.377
